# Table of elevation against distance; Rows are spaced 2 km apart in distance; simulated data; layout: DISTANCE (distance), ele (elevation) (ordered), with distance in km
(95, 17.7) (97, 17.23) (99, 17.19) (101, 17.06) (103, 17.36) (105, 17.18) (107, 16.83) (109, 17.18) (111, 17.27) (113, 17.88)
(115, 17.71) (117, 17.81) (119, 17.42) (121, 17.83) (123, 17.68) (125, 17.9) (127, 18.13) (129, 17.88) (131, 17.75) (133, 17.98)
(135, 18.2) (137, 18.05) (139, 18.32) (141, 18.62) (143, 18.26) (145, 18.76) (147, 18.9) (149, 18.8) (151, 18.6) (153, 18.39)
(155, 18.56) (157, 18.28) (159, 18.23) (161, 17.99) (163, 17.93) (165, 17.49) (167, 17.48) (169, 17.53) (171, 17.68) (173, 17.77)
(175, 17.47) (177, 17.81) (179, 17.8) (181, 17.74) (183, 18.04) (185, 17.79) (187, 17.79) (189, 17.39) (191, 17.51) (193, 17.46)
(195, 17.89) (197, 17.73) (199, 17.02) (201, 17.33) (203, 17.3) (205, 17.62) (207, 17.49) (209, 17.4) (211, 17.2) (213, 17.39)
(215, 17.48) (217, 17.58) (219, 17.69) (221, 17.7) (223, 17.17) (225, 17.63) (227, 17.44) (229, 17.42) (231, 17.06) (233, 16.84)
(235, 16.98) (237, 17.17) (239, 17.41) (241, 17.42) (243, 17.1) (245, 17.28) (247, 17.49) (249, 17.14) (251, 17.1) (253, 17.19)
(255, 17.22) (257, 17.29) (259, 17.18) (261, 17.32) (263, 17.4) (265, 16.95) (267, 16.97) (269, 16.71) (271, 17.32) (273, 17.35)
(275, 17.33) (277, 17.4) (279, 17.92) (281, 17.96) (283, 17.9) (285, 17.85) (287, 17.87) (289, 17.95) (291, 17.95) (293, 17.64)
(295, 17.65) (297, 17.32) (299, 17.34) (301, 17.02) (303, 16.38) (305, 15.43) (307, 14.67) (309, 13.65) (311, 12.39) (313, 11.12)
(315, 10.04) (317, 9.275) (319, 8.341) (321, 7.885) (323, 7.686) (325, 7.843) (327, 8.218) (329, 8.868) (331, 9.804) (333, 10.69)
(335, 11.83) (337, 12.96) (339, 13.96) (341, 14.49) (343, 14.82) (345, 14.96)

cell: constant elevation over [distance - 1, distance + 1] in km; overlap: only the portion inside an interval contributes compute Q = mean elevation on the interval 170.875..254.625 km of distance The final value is 17.4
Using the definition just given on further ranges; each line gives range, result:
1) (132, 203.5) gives 17.9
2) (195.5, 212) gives 17.4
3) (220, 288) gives 17.3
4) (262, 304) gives 17.4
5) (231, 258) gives 17.2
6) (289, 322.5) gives 14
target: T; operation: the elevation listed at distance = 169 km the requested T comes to 17.53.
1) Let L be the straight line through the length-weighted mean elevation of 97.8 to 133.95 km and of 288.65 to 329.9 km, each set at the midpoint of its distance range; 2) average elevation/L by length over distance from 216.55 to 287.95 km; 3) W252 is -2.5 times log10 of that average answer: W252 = -0.21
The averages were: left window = 17.6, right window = 13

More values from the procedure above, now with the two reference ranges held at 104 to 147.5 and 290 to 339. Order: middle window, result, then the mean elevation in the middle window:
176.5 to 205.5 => -0.10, 17.6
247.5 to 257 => -0.20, 17.2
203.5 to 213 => -0.12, 17.4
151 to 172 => -0.07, 18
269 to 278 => -0.25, 17.3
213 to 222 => -0.15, 17.6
